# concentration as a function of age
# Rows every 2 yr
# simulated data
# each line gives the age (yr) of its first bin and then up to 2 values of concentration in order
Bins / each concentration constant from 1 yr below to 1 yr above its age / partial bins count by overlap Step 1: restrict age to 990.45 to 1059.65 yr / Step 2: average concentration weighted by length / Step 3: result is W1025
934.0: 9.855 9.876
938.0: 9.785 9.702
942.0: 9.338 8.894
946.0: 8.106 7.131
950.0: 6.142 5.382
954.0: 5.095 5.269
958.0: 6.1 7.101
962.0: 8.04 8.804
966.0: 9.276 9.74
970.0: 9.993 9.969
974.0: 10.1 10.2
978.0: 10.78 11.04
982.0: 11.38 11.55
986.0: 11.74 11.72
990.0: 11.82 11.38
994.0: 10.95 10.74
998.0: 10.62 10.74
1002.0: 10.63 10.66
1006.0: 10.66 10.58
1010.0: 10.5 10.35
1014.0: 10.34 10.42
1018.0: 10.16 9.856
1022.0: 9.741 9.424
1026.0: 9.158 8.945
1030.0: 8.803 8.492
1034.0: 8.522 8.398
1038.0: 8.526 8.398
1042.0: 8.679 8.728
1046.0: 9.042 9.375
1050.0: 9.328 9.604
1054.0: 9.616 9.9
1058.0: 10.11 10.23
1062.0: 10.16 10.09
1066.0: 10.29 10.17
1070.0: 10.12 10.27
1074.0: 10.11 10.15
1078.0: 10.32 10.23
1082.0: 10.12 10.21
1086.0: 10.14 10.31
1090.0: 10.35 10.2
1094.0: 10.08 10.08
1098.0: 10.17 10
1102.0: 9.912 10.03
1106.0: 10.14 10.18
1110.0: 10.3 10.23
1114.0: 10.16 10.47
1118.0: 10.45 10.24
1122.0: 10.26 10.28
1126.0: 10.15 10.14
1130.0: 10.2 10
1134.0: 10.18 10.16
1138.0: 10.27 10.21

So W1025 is 9.77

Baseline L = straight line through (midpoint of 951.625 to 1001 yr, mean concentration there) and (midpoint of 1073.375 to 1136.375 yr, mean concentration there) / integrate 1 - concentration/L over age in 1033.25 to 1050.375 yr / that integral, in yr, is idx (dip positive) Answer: 2.0 yr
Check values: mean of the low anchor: 9.63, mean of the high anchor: 10.2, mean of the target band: 8.76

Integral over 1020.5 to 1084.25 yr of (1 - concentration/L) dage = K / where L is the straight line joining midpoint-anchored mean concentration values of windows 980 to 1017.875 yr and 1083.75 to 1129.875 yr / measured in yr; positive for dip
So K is 6.1 yr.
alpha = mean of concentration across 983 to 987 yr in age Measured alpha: 11.6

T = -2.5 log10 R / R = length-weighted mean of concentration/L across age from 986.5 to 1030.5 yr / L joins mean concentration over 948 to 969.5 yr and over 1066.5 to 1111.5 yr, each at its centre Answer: -0.25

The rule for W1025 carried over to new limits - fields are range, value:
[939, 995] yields 9.17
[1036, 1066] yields 9.41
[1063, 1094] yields 10.2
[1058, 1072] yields 10.2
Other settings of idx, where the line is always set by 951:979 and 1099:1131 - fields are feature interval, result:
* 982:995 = -4.5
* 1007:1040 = -1.7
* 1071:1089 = -0.8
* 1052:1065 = -0.7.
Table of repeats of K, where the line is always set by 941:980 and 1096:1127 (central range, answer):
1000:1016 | -3.0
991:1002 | -2.7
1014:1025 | -1.2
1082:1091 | -0.3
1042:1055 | 0.2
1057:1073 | -1.0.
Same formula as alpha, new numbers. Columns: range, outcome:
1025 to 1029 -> 9.05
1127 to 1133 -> 10.1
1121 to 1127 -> 10.2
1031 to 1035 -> 8.51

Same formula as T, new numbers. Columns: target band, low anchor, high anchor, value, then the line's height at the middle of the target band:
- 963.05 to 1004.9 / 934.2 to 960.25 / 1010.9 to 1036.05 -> -0.244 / 8.51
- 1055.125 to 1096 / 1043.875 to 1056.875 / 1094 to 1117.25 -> -0.047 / 9.75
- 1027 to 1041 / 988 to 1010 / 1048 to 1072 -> 0.204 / 10.4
